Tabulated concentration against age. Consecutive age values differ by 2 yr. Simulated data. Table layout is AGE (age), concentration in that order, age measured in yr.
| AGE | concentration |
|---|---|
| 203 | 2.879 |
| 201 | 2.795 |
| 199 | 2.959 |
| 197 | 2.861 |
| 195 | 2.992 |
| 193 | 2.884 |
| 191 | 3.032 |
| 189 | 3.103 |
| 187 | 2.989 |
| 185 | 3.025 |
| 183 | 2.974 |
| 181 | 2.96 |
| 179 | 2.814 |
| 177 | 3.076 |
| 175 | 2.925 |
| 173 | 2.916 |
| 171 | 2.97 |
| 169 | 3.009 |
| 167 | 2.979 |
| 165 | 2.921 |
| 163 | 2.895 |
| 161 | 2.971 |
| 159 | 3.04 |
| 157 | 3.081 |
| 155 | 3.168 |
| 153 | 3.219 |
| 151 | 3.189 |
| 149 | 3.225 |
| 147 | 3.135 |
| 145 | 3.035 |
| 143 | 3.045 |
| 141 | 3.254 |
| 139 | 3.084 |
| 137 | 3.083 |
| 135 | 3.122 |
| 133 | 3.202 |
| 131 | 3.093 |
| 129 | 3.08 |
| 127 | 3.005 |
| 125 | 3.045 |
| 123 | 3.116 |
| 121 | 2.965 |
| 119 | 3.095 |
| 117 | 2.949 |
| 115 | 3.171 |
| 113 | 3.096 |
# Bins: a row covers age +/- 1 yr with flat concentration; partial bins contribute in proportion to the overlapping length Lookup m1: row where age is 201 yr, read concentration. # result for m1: 2.795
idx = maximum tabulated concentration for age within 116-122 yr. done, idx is 3.095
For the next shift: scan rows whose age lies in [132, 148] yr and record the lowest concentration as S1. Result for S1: 3.035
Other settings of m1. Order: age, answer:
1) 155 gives 3.168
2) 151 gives 3.189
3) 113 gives 3.096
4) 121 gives 2.965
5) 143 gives 3.045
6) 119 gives 3.095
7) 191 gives 3.032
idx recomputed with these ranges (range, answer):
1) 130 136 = 3.202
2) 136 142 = 3.254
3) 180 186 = 3.025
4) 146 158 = 3.225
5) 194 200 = 2.992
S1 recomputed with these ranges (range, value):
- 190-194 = 2.884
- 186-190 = 2.989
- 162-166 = 2.895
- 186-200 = 2.861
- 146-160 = 3.04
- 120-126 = 2.965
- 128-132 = 3.08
